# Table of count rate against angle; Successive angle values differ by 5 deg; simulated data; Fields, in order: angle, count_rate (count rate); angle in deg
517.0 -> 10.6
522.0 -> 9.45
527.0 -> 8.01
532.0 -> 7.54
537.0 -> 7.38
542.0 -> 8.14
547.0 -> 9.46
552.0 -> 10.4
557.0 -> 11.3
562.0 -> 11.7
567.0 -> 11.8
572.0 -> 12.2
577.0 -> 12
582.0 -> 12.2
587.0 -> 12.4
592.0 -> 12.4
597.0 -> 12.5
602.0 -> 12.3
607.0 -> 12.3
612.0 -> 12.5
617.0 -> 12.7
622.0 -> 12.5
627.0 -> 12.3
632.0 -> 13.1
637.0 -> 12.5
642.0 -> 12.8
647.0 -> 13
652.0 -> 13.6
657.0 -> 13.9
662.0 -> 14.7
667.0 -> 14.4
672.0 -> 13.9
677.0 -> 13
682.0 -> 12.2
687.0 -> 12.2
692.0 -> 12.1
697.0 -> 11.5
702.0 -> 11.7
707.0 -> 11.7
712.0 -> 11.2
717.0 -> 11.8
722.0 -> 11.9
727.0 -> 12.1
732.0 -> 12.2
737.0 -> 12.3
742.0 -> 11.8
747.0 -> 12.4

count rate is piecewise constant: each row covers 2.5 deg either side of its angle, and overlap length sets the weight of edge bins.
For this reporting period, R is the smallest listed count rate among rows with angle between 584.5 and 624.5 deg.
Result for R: 12.3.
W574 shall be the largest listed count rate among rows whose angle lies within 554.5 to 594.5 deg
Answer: 12.4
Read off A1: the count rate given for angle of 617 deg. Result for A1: 12.7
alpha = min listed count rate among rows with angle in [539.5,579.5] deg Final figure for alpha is 8.14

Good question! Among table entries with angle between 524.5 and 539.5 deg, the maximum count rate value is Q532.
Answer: 8.01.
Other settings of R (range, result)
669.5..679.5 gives 13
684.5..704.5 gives 11.5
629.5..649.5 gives 12.5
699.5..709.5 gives 11.7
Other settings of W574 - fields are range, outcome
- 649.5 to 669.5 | 14.7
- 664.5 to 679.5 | 14.4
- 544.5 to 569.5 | 11.8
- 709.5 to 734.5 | 12.2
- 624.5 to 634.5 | 13.1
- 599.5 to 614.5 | 12.5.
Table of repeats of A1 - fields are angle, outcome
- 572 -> 12.2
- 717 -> 11.8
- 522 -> 9.45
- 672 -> 13.9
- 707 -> 11.7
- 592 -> 12.4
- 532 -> 7.54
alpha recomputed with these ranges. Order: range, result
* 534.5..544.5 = 7.38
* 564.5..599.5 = 11.8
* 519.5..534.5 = 7.54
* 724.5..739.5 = 12.1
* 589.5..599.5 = 12.4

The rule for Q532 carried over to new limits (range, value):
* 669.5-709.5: 13.9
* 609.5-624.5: 12.7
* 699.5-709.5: 11.7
